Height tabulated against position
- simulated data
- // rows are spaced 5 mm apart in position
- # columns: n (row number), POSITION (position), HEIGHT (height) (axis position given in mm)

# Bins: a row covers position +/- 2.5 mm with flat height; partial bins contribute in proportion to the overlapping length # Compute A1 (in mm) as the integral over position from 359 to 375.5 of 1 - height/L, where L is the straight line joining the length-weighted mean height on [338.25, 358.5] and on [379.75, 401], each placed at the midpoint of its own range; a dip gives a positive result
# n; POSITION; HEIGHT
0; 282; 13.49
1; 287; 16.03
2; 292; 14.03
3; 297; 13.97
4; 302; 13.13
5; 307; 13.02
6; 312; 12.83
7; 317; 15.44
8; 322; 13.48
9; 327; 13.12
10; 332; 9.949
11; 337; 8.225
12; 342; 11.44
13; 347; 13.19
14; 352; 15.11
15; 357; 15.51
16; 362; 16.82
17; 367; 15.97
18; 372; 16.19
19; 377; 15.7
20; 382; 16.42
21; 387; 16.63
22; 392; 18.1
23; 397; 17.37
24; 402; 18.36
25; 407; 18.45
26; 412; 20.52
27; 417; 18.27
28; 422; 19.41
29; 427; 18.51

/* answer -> -1.3 mm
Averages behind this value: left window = 13.4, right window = 17.2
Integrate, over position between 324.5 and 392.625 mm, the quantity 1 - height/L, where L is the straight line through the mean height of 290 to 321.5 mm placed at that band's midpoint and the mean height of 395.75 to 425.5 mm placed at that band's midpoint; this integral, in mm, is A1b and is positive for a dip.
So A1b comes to 8.4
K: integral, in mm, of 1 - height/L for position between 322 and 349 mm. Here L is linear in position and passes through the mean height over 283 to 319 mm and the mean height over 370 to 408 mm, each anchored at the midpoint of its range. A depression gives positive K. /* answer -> 6.8 mm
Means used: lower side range 14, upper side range 17.1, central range 11.4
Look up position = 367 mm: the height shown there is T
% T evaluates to 15.97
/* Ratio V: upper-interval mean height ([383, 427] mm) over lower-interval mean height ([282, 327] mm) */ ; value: 1.32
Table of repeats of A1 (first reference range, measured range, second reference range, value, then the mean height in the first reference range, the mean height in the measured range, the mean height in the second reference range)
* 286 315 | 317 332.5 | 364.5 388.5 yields 1.61 mm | 13.7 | 13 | 16.2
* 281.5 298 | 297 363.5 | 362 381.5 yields 9.39 mm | 14.5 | 13.1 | 16.1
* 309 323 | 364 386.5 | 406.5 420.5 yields 1.30 mm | 13.9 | 16.1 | 19.2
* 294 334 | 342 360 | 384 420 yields 1.28 mm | 13.2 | 14.2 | 18.2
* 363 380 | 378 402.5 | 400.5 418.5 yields 0.42 mm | 16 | 17.2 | 19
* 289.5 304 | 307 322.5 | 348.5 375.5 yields 0.52 mm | 13.7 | 13.8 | 15.8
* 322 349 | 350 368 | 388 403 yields -2.58 mm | 11.4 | 15.9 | 17.8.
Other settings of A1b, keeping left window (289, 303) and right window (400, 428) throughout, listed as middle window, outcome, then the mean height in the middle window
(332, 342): 3.95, 9.46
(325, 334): 2.21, 11.5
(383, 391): 0.41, 16.9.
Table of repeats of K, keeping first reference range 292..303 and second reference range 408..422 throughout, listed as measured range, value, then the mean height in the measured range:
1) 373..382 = 0.8 mm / 16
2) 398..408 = 0.3 mm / 18.2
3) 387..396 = 0.3 mm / 17.6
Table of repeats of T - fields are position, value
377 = 15.7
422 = 19.41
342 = 11.44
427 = 18.51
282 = 13.49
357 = 15.51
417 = 18.27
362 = 16.82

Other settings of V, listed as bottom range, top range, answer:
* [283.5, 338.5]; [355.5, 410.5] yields 1.29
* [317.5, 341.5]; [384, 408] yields 1.53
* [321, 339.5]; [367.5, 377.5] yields 1.45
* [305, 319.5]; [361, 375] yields 1.18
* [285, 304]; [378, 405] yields 1.21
